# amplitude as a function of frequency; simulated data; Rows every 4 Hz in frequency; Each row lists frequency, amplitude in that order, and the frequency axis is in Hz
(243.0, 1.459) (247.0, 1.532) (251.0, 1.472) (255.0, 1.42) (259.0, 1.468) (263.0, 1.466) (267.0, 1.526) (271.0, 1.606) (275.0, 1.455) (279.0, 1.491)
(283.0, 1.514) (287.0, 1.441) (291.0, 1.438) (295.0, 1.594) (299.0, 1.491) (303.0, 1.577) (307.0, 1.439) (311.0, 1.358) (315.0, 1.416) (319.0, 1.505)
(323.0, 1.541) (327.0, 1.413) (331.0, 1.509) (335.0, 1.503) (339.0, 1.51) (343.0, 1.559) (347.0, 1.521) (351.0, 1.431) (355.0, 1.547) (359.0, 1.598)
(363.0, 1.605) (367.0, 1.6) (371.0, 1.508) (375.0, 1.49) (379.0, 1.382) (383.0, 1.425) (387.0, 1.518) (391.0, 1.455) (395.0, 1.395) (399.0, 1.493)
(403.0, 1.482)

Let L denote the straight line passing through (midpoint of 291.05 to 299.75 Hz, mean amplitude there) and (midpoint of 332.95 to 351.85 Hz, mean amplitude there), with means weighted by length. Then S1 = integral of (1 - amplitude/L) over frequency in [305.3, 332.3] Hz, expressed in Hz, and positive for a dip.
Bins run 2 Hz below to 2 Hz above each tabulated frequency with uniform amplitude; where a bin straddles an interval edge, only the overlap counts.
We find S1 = 1.15 Hz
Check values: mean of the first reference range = 1.53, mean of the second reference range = 1.51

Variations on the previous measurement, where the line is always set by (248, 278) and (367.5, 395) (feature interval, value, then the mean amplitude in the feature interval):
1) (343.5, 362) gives -0.76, 1.53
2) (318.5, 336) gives -0.19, 1.49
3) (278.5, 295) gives 0.00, 1.48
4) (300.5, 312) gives 0.10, 1.47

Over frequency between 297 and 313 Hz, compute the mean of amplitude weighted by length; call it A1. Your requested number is 1.47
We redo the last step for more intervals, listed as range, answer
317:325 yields 1.52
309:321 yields 1.43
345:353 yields 1.48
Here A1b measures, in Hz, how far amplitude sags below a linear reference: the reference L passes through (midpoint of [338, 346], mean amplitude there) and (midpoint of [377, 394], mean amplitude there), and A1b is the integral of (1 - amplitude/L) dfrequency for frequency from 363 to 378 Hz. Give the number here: -0.6 Hz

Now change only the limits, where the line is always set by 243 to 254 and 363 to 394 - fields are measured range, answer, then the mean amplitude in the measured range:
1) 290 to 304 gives -0.4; 1.53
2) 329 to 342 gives -0.2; 1.51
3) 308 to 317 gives 0.6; 1.39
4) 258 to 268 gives 0.0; 1.48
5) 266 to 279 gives -0.3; 1.52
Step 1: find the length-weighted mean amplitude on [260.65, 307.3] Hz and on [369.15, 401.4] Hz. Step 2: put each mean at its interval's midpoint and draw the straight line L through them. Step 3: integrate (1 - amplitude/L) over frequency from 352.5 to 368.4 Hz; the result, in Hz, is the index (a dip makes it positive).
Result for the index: -1.2 Hz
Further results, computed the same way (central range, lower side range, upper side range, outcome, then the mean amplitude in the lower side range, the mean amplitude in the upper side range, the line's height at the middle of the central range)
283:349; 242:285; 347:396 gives 0.29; 1.49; 1.5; 1.5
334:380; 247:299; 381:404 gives -1.71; 1.49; 1.46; 1.47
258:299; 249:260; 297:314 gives -1.21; 1.45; 1.46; 1.46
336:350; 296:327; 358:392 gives -0.28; 1.48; 1.51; 1.49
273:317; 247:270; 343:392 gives 0.50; 1.48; 1.51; 1.49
